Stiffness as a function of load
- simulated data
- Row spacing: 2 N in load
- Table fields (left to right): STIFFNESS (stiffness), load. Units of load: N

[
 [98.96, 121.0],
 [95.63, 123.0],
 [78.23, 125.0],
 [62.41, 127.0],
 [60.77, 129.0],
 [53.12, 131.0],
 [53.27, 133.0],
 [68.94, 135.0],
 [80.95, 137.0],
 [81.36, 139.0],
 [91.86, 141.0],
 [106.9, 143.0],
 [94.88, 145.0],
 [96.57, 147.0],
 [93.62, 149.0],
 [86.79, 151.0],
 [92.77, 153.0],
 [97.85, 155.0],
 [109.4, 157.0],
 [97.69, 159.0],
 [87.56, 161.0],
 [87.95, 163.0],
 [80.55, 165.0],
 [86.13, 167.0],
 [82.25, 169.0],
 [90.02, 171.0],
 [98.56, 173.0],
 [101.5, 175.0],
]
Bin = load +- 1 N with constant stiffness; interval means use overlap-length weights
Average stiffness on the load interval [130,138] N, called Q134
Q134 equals 64.1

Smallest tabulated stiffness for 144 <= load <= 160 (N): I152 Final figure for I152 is 86.79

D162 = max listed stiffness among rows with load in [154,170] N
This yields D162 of 109.4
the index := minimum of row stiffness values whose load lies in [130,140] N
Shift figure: 53.12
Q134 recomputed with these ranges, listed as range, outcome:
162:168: 84.9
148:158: 96.1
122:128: 78.8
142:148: 99.5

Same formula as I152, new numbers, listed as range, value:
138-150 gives 81.36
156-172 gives 80.55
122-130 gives 60.77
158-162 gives 87.56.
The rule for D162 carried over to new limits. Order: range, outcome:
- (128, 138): 80.95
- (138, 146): 106.9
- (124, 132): 78.23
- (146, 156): 97.85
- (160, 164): 87.95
